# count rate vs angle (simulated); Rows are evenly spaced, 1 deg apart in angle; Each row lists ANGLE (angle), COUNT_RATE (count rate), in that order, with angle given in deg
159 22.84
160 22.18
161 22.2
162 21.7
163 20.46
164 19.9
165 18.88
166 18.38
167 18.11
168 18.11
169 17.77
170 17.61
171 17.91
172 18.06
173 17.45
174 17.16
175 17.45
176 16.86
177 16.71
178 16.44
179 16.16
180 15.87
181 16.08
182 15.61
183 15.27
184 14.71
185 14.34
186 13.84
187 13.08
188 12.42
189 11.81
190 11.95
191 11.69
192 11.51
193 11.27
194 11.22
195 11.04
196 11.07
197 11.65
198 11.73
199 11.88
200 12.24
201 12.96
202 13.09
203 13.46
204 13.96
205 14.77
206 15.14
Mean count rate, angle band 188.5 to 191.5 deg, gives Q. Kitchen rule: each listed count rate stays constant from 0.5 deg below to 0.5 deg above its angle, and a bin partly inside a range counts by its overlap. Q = 11.8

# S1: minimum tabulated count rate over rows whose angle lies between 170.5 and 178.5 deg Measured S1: 16.44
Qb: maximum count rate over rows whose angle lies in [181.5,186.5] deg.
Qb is 15.61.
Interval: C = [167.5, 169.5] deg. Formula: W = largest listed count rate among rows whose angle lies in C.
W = 18.11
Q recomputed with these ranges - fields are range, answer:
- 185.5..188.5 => 13.1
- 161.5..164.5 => 20.7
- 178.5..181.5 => 16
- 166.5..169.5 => 18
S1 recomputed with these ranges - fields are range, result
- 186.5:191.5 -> 11.69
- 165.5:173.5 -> 17.45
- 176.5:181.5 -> 15.87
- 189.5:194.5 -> 11.22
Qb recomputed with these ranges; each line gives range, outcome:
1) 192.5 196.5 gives 11.27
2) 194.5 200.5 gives 12.24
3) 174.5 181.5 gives 17.45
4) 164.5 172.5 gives 18.88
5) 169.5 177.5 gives 18.06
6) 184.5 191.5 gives 14.34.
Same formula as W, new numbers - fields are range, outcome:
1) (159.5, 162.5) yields 22.2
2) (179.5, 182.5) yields 16.08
